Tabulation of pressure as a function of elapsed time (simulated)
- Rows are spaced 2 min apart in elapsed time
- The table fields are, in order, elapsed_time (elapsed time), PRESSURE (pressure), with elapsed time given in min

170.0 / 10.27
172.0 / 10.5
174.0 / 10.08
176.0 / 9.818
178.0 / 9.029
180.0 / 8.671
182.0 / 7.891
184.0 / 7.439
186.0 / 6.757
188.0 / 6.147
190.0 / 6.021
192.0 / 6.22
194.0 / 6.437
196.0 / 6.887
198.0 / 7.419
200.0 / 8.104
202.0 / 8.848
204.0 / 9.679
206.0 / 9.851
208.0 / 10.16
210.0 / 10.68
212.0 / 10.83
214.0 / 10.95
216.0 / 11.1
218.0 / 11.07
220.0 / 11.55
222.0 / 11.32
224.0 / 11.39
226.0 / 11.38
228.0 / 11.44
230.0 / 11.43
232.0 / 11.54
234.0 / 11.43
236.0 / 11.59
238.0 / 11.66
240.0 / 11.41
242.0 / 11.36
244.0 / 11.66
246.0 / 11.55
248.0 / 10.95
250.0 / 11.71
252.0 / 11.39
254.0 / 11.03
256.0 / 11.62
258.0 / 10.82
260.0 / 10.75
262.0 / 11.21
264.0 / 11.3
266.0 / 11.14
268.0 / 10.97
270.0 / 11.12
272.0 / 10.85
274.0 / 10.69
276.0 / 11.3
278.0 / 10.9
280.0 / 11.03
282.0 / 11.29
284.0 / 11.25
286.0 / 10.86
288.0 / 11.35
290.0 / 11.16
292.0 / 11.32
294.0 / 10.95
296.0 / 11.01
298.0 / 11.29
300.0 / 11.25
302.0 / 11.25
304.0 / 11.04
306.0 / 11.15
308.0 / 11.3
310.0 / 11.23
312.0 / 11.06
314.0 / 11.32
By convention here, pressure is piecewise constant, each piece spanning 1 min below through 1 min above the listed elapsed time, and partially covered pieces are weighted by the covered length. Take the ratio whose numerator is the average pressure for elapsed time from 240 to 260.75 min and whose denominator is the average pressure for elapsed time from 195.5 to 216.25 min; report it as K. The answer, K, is 1.2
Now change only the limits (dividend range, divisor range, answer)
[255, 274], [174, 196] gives 1.47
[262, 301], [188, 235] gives 1.14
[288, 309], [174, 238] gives 1.18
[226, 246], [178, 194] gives 1.62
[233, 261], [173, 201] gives 1.49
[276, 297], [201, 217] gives 1.08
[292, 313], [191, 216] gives 1.25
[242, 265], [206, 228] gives 1.02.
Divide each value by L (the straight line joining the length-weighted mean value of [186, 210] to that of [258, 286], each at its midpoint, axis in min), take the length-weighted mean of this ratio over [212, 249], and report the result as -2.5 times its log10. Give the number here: -0.223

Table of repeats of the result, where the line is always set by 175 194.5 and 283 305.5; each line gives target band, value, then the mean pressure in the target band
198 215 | -0.185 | 9.74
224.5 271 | -0.184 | 11.3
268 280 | -0.051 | 11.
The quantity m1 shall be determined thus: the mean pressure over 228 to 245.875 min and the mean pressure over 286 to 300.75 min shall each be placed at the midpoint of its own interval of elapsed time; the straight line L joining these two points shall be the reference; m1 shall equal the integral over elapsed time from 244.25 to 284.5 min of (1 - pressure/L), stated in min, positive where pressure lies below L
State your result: 0.68 min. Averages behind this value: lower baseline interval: 11.5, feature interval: 11.2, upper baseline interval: 11.2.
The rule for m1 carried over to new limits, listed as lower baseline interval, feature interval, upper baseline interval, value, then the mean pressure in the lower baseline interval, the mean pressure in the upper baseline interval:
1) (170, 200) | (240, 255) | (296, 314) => -2.8 min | 7.9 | 11.2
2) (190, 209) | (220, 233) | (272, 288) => -3.4 min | 8.06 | 11.1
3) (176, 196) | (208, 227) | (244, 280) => -4.7 min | 7.3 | 11.1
